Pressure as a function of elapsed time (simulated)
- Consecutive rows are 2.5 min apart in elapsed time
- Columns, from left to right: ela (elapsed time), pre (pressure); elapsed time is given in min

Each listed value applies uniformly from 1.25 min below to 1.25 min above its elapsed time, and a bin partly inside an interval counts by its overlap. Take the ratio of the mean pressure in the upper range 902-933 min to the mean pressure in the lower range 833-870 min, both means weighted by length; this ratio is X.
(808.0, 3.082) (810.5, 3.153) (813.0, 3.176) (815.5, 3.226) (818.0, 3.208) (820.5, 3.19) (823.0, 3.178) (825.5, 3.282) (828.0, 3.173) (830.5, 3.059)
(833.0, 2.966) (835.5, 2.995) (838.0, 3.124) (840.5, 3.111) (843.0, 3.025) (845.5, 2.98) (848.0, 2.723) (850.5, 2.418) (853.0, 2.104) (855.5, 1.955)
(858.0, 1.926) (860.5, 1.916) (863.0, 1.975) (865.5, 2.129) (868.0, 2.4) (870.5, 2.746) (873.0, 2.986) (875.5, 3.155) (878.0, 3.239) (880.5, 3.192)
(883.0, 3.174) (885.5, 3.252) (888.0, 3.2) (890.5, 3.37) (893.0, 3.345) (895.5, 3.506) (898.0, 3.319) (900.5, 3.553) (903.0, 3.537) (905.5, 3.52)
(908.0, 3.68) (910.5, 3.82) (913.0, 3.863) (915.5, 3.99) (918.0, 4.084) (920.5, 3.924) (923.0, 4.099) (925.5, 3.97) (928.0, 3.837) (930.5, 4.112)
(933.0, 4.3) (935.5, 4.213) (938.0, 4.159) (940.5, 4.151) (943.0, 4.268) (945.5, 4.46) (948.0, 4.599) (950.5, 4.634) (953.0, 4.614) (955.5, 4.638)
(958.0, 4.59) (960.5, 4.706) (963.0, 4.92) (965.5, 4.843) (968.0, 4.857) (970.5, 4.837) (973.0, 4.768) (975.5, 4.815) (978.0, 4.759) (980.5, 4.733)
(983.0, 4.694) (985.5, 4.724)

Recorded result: 1.55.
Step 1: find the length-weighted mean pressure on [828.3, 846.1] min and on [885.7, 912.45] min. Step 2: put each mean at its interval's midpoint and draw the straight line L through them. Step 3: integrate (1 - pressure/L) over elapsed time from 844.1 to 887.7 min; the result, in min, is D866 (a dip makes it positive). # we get 8.6 min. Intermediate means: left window 3.05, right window 3.49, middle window 2.62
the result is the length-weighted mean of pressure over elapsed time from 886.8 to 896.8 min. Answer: 3.36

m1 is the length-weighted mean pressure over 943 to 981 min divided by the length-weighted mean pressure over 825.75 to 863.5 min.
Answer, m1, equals 1.8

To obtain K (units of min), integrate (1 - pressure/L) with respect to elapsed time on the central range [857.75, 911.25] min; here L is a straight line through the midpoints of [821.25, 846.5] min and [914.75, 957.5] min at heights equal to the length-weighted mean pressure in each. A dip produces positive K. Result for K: 9.1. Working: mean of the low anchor 3.09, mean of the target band 3.06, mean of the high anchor 4.25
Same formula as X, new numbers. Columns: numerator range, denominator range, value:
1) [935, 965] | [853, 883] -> 1.79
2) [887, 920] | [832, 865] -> 1.42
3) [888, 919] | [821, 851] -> 1.19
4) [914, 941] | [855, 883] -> 1.59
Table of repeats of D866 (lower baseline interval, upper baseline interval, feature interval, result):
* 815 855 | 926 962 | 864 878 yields 2.91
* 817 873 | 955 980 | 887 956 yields 0.97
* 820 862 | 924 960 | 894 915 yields 0.78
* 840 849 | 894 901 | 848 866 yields 5.65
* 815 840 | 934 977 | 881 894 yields 1.89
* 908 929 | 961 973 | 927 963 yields 0.28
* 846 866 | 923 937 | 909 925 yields -0.88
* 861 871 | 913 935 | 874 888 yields -2.53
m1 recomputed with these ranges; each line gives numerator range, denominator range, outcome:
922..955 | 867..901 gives 1.35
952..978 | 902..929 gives 1.24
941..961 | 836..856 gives 1.67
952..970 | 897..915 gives 1.31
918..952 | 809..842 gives 1.34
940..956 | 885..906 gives 1.32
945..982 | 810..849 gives 1.52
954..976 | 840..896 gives 1.73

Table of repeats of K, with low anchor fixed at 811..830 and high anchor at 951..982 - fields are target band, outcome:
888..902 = 2.1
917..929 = 0.9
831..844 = 1.3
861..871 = 3.9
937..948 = 0.5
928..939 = 0.6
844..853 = 2.2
